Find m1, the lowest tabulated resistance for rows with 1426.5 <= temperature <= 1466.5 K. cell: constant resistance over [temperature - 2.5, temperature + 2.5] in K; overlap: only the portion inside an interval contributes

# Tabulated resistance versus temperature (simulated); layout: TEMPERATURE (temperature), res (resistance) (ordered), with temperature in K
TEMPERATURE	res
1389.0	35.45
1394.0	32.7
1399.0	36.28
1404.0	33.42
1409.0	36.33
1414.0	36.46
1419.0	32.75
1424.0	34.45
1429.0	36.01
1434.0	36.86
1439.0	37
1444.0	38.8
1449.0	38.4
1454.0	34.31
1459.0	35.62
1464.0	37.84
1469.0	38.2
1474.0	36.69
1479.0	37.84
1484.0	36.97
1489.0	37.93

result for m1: 34.31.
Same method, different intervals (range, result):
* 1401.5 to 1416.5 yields 33.42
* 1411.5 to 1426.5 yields 32.75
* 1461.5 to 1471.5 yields 37.84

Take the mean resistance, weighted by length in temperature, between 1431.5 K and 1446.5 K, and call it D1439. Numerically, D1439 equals 37.6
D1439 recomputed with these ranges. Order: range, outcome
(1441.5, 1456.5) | 37.2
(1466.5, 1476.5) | 37.4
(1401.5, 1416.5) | 35.4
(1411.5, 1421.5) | 34.6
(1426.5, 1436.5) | 36.4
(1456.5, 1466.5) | 36.7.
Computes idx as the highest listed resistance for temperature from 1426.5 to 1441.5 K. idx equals 37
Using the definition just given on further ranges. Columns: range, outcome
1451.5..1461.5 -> 35.62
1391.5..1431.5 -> 36.46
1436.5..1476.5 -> 38.8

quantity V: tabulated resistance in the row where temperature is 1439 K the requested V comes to 37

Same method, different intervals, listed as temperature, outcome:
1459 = 35.62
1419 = 32.75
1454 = 34.31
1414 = 36.46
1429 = 36.01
